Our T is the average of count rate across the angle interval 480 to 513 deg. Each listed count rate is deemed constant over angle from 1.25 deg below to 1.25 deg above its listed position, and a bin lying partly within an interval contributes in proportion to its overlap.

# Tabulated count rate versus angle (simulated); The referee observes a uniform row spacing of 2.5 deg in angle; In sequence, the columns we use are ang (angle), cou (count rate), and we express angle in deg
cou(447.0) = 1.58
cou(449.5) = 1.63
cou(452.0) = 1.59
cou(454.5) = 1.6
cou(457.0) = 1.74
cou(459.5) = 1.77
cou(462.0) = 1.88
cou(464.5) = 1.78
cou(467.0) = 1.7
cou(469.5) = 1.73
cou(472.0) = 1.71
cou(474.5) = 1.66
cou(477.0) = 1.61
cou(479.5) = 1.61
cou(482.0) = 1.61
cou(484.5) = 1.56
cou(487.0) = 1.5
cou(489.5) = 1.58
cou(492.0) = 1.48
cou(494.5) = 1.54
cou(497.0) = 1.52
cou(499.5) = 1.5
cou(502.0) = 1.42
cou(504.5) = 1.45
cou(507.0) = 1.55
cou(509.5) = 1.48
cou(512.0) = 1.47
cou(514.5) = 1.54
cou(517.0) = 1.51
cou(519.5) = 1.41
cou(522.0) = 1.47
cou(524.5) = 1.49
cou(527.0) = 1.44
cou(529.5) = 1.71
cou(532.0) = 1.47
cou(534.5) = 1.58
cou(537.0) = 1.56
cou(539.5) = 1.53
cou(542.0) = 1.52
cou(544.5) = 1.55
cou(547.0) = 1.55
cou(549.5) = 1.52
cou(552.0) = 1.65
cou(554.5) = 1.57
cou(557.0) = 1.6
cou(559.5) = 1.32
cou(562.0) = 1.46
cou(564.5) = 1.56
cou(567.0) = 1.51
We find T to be 1.51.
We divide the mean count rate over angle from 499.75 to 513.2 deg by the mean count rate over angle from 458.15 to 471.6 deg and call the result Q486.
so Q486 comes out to 0.8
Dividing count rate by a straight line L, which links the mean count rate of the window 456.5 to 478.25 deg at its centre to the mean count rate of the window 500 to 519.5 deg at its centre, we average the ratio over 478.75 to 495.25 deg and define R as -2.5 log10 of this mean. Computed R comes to 0.04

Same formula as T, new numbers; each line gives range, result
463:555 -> 1.56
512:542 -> 1.52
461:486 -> 1.68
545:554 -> 1.57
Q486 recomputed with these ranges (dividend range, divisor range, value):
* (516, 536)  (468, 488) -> 0.93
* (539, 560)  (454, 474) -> 0.89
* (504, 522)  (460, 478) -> 0.86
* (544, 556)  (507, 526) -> 1.06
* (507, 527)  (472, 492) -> 0.93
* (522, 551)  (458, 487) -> 0.91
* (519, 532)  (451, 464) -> 0.87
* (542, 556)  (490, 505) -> 1.05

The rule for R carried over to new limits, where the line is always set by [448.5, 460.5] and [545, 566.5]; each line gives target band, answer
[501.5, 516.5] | 0.07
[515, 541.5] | 0.03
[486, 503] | 0.07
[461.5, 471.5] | -0.07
